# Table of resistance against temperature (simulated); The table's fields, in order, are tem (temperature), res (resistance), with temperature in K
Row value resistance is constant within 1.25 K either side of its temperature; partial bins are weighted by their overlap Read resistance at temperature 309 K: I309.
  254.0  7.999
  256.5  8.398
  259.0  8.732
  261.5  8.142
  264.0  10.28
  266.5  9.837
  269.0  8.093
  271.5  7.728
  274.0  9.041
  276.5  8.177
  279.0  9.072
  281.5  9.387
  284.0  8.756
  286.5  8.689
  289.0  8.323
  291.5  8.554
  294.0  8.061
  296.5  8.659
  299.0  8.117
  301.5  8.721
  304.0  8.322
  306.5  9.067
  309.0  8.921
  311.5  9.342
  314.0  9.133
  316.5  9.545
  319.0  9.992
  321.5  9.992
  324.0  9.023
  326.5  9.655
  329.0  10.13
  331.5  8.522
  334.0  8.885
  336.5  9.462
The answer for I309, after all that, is 8.921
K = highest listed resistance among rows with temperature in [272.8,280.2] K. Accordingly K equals 9.072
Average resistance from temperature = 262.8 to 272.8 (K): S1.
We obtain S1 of 8.98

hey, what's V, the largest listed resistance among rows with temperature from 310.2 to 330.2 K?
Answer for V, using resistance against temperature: 10.13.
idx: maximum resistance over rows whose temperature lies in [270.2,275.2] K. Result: 9.041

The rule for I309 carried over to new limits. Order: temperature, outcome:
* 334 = 8.885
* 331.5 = 8.522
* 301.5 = 8.721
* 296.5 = 8.659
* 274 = 9.041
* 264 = 10.28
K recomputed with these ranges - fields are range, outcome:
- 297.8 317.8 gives 9.545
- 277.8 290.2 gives 9.387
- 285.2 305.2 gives 8.721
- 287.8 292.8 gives 8.554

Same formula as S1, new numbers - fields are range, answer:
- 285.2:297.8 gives 8.46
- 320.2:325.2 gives 9.52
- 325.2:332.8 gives 9.43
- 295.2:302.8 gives 8.49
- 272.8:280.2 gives 8.76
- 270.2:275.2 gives 8.38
